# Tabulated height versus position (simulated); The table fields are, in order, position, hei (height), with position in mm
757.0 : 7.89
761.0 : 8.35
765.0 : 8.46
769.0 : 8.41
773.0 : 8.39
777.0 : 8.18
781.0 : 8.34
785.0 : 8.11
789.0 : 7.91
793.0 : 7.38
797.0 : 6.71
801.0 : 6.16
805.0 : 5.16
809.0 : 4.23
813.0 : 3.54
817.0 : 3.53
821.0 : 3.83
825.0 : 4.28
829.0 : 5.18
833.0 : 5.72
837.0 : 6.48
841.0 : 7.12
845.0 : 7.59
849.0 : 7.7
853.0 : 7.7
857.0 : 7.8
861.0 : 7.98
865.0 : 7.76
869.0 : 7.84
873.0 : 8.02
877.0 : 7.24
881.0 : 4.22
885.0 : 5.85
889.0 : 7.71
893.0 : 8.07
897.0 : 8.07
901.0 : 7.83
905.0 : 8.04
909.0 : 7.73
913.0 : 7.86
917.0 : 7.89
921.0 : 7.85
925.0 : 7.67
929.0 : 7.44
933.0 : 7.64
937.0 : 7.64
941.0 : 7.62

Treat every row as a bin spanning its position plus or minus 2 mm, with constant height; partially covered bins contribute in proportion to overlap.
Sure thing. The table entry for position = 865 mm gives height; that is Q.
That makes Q 7.76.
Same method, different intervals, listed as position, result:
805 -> 5.16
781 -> 8.34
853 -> 7.7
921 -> 7.85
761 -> 8.35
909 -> 7.73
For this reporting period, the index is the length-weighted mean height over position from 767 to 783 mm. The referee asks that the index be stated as 8.33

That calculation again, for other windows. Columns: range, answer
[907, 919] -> 7.83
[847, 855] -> 7.7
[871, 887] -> 6.33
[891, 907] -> 8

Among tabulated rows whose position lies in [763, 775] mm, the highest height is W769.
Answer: 8.46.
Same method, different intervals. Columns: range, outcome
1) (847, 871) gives 7.98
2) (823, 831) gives 5.18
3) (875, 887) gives 7.24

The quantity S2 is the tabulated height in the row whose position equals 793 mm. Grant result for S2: 7.38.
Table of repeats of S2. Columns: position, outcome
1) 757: 7.89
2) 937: 7.64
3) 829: 5.18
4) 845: 7.59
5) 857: 7.8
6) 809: 4.23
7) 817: 3.53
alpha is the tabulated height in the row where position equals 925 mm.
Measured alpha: 7.67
